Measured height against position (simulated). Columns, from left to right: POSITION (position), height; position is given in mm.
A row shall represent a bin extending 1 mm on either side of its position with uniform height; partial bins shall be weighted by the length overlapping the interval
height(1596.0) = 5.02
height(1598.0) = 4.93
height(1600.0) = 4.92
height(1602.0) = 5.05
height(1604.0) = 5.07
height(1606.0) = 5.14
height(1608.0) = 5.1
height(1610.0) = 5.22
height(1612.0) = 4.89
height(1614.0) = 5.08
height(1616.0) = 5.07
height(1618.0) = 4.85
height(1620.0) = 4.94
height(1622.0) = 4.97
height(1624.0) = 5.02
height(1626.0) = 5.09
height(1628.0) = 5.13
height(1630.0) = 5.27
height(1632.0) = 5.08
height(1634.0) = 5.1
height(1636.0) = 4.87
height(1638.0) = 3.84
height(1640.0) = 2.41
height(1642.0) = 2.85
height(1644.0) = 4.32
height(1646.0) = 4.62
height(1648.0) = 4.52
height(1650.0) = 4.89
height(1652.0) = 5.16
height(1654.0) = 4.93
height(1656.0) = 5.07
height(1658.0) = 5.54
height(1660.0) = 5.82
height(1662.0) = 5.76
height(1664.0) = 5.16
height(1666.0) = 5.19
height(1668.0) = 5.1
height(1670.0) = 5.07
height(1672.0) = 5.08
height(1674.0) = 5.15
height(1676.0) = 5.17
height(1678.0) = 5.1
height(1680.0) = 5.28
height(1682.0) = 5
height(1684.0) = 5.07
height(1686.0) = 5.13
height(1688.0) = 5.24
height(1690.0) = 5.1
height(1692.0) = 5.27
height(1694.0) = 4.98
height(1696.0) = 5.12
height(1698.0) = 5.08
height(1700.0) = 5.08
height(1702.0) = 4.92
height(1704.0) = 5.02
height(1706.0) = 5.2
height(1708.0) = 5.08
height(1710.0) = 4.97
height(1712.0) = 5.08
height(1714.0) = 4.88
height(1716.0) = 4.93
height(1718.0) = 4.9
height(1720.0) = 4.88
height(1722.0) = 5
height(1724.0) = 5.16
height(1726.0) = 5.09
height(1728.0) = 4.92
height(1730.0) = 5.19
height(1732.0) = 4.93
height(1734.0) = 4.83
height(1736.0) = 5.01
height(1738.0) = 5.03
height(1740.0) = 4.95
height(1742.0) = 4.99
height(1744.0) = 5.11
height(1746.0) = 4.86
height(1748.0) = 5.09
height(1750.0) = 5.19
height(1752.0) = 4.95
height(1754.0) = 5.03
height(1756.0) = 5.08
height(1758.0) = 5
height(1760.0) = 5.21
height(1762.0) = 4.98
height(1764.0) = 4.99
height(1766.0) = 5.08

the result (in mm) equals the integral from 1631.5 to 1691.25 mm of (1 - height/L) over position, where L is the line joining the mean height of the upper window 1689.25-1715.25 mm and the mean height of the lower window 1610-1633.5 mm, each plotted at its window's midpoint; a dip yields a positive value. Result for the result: 1.9 mm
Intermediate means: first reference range 5.04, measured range 4.89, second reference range 5.06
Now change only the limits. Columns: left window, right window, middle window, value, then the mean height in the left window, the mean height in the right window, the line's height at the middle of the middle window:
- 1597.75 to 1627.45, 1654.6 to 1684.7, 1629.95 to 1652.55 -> 3.4 mm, 5.03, 5.23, 5.13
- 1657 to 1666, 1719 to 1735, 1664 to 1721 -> 2.2 mm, 5.53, 5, 5.28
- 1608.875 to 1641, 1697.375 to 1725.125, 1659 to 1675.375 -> -1.3 mm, 4.8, 5.01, 4.91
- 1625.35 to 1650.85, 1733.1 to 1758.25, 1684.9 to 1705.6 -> -1.5 mm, 4.45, 5.01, 4.75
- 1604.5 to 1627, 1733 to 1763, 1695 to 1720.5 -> 0.1 mm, 5.03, 5.02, 5.02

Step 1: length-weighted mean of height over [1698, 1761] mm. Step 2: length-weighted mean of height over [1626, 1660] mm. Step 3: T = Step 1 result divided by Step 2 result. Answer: 1.1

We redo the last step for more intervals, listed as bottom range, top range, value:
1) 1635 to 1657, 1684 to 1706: 1.18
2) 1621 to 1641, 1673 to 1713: 1.09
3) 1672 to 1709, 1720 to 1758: 0.98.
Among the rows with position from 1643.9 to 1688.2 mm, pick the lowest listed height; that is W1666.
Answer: 4.32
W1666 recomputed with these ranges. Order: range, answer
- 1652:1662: 4.93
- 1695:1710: 4.92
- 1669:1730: 4.88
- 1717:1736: 4.83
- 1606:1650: 2.41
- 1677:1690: 5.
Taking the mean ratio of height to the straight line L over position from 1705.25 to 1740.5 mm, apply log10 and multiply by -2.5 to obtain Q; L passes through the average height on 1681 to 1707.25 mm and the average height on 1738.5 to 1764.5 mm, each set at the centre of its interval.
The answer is 0.01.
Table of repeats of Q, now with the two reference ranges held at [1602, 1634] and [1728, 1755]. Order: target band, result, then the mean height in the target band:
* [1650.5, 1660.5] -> -0.04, 5.26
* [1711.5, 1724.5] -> 0.01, 4.96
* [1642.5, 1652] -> 0.11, 4.56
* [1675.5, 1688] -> -0.02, 5.13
